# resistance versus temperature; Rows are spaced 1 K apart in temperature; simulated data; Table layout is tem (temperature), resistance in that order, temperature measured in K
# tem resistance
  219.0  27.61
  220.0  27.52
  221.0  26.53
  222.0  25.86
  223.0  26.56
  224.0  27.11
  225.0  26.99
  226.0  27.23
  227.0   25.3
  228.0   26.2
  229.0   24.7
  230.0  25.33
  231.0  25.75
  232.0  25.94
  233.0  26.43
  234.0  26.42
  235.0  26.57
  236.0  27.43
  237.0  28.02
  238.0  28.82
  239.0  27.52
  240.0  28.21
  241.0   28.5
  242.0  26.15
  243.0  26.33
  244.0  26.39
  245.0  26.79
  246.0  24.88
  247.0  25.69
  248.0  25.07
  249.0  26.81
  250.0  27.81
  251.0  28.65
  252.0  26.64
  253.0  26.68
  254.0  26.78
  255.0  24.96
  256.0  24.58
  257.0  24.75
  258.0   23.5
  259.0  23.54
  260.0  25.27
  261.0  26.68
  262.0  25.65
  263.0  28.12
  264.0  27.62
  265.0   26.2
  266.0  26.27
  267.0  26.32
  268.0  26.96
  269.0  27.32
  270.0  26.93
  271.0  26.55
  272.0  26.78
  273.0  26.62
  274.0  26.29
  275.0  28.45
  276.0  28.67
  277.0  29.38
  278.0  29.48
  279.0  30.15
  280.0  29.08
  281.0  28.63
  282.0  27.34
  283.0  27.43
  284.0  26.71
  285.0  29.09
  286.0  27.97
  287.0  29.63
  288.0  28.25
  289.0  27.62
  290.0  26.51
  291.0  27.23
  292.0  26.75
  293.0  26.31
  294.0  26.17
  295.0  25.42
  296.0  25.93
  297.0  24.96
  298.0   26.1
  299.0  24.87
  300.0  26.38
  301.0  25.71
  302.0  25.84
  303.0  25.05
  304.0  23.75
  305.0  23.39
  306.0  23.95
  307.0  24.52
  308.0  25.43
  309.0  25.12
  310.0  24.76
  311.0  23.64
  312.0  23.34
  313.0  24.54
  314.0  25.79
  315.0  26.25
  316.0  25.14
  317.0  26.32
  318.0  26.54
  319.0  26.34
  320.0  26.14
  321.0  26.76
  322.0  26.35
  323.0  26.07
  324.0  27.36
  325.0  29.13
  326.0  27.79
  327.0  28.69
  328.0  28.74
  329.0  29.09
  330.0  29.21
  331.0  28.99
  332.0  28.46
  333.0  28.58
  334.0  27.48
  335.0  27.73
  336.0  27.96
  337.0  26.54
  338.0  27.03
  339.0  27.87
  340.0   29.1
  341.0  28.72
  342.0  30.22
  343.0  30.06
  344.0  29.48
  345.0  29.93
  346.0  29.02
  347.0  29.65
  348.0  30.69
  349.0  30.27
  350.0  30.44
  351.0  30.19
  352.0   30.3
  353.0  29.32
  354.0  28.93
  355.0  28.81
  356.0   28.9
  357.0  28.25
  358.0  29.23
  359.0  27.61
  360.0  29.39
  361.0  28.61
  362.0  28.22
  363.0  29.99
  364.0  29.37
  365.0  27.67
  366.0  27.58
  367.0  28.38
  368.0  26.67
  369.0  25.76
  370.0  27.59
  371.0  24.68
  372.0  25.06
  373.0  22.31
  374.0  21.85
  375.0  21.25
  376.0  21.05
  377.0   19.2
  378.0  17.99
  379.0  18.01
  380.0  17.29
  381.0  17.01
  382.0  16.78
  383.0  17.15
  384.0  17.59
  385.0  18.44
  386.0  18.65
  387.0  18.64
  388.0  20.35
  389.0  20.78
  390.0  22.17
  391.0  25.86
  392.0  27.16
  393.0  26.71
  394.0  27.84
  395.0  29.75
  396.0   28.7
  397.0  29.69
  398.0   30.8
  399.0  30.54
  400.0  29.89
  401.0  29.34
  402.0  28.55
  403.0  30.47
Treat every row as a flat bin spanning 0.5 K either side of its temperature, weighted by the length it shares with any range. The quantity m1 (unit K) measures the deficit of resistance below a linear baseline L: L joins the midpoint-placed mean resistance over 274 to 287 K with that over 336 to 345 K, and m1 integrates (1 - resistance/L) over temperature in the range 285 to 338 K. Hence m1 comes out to 3.9 K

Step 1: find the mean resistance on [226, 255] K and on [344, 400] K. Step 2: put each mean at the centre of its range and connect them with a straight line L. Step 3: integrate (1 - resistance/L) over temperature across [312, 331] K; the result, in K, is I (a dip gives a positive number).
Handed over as -0.7 K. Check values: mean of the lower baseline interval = 26.6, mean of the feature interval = 27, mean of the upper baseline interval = 25.6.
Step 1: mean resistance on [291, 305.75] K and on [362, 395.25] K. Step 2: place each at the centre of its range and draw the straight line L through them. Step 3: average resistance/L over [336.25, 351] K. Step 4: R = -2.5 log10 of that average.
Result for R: -0.211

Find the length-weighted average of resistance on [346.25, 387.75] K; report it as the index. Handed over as 25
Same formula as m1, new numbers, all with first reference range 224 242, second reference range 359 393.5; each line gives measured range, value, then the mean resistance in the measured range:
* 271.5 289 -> -1.8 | 28.2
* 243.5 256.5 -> 0.0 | 26.3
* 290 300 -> -0.3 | 26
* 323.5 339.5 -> -2.6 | 28.2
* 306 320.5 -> -0.3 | 25.2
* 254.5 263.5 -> 0.3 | 25.2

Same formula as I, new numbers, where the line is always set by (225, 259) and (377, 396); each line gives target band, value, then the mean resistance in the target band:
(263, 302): -3.6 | 27.2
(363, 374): -2.3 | 26.5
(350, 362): -3.7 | 29.1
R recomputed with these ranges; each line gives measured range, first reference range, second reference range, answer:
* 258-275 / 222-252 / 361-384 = -0.02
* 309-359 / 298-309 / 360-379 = -0.12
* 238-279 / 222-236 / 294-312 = -0.04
